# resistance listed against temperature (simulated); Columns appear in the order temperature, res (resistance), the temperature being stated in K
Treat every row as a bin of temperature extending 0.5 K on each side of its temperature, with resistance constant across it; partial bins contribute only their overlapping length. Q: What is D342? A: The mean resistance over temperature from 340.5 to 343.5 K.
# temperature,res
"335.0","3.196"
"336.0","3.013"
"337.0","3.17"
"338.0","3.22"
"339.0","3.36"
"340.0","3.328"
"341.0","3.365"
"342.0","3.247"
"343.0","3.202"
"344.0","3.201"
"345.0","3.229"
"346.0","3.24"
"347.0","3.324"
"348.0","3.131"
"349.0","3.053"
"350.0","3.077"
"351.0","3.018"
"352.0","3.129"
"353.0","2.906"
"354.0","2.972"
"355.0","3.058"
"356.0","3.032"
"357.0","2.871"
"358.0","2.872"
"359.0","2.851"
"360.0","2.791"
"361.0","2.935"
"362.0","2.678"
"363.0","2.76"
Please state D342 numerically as 3.27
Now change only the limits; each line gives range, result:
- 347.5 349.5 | 3.09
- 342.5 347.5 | 3.24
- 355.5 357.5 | 2.95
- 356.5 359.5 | 2.86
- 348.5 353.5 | 3.04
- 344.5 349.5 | 3.2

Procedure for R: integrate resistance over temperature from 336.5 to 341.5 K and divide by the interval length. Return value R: 3.29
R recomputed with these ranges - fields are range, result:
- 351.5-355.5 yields 3.02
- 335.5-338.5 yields 3.13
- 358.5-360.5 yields 2.82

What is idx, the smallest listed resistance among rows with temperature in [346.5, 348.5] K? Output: 3.131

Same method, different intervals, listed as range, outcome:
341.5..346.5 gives 3.201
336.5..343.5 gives 3.17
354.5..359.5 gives 2.851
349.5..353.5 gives 2.906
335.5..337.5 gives 3.013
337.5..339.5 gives 3.22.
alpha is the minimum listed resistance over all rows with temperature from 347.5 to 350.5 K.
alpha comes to 3.053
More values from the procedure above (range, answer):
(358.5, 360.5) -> 2.791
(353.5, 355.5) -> 2.972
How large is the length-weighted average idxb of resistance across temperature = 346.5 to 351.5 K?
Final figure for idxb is 3.12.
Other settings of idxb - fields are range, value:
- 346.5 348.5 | 3.23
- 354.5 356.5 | 3.04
